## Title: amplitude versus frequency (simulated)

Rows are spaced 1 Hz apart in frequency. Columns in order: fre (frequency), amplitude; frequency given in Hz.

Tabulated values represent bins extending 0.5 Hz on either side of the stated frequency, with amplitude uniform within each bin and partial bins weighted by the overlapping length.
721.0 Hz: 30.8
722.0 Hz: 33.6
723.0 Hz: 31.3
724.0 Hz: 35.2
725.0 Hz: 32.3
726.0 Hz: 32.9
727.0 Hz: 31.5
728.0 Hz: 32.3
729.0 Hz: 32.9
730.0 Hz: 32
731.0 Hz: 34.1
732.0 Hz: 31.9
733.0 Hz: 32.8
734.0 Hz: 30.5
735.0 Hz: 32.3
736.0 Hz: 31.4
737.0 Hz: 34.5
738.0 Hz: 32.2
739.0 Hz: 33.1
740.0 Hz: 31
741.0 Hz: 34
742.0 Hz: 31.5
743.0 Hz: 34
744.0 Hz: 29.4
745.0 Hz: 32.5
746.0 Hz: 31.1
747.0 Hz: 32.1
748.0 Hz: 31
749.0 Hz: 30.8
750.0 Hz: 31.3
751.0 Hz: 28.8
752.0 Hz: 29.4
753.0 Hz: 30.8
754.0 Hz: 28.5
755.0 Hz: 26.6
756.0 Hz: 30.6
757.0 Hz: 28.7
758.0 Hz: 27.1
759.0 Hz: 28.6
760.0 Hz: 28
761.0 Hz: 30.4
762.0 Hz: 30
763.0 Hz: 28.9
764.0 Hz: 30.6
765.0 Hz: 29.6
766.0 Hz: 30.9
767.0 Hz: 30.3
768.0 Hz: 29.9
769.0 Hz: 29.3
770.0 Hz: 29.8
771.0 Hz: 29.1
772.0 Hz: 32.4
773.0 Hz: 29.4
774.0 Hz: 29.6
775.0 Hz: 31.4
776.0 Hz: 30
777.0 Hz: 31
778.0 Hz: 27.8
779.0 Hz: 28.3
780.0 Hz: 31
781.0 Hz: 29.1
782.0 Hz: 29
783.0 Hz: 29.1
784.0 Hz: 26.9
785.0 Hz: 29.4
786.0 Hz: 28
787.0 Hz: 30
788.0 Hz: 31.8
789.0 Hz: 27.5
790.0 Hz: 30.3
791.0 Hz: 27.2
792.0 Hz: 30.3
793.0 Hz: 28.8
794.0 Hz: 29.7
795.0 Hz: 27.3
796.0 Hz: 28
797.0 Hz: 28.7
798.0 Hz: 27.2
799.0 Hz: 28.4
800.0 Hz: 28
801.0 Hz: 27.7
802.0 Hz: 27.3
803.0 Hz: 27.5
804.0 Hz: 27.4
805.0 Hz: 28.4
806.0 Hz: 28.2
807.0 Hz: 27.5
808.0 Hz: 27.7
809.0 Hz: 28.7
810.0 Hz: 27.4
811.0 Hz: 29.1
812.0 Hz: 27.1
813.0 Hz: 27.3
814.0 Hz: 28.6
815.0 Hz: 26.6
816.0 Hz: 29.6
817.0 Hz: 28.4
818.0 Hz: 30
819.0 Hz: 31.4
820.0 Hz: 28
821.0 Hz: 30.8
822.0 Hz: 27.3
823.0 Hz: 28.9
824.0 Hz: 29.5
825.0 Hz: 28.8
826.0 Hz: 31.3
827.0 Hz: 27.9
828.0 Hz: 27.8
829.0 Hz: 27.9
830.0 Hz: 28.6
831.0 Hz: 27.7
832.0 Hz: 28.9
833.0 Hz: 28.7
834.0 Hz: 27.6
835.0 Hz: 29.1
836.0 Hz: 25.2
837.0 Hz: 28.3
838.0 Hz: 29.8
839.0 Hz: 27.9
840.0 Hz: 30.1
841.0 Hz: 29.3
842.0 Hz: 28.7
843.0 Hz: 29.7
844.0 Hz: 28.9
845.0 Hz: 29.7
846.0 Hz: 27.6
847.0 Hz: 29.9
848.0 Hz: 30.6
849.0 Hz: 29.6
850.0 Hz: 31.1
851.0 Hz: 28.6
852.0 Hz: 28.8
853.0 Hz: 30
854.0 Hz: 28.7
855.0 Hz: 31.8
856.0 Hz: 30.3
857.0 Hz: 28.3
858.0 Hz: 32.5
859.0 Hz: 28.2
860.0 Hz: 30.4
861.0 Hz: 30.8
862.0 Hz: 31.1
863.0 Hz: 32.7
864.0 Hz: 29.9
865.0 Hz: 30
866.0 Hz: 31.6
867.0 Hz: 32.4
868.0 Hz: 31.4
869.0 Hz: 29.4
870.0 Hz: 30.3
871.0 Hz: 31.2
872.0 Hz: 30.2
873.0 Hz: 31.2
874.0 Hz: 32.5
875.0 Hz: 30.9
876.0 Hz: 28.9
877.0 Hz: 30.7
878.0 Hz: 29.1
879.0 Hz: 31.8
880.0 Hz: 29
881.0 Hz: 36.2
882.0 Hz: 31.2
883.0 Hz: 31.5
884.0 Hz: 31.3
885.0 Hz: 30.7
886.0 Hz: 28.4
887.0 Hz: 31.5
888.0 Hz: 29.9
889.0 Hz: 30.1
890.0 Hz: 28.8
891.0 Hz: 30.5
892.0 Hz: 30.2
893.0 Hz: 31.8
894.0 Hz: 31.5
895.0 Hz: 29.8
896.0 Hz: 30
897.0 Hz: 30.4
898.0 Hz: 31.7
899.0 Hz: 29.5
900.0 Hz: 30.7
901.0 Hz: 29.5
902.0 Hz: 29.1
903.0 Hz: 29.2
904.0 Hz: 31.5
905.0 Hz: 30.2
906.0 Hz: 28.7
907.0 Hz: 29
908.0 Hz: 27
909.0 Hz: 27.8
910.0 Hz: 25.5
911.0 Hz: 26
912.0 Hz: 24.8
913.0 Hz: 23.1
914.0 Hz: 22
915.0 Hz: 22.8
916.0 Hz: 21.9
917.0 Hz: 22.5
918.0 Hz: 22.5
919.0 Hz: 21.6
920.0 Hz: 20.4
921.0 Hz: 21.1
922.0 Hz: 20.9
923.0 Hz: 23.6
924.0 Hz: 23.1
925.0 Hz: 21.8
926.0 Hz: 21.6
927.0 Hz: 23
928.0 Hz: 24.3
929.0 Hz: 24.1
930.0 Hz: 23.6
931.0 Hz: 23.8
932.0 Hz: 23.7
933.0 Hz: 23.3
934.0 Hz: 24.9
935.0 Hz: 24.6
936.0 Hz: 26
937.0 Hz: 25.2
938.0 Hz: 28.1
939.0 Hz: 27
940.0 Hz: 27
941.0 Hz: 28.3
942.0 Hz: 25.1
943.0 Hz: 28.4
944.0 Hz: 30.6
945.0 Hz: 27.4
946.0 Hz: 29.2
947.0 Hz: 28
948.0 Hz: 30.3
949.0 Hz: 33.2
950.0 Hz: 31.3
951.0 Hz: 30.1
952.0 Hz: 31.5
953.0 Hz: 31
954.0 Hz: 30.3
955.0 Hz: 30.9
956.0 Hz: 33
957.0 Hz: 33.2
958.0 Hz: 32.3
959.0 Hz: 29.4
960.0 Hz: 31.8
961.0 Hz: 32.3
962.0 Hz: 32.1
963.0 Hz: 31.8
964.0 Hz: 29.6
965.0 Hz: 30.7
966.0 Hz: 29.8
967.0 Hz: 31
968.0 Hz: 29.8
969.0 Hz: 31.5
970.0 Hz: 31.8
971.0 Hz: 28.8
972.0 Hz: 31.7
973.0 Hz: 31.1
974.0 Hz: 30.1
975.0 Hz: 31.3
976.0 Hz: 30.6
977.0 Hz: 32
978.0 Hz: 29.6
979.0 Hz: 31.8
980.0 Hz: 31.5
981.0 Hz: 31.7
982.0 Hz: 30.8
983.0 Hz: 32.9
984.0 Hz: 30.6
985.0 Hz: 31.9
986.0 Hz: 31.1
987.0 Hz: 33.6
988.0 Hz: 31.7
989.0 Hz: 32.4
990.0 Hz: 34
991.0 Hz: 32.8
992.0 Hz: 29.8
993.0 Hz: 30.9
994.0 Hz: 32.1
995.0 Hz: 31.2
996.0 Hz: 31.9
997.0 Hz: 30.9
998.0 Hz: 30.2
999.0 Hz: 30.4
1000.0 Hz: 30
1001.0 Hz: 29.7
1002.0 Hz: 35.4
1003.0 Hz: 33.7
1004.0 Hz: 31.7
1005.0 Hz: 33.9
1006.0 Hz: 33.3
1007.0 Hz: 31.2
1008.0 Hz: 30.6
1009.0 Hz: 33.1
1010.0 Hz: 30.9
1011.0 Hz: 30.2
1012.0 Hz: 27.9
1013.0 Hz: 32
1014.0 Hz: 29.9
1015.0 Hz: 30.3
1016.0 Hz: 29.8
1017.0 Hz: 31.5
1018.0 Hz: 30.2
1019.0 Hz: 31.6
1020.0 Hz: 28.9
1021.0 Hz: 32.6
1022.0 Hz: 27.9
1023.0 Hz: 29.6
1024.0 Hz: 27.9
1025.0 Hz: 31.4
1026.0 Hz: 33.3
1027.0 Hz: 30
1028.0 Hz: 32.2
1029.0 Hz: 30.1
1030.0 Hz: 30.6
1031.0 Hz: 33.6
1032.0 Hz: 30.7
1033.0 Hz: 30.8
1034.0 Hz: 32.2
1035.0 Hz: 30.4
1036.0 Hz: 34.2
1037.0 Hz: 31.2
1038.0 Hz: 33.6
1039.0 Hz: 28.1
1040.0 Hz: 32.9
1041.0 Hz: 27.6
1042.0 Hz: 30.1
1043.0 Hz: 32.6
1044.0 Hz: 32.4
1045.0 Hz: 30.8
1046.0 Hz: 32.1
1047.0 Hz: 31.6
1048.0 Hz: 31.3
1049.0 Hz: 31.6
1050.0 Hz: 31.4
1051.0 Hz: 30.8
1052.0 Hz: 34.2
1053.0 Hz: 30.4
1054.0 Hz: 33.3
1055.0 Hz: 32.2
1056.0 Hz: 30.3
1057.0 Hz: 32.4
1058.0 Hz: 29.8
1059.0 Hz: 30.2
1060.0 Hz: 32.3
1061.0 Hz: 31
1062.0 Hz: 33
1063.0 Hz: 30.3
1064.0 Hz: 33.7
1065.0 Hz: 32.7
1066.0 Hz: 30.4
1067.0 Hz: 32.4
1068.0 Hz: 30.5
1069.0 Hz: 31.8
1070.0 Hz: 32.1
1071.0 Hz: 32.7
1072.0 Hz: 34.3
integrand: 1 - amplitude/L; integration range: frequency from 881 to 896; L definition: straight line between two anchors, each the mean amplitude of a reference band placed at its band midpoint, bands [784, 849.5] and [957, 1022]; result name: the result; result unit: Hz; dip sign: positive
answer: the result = -0.49 Hz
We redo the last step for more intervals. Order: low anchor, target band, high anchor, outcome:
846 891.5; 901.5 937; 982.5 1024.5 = 7.18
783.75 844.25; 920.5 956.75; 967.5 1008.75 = 4.73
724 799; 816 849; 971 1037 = 1.81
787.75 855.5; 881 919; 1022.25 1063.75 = 1.48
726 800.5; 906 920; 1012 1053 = 2.88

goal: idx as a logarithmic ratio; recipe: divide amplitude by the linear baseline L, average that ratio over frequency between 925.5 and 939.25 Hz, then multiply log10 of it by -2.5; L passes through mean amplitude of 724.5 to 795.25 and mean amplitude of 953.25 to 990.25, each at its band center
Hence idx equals 0.26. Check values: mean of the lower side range 30.4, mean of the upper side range 31.3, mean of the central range 24.5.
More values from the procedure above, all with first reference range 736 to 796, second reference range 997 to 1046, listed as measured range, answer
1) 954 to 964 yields -0.03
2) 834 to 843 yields 0.06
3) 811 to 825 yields 0.05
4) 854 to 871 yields -0.01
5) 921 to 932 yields 0.32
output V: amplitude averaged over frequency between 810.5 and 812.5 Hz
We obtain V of 28.1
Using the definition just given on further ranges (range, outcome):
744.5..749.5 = 31.5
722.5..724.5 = 33.2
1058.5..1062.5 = 31.6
